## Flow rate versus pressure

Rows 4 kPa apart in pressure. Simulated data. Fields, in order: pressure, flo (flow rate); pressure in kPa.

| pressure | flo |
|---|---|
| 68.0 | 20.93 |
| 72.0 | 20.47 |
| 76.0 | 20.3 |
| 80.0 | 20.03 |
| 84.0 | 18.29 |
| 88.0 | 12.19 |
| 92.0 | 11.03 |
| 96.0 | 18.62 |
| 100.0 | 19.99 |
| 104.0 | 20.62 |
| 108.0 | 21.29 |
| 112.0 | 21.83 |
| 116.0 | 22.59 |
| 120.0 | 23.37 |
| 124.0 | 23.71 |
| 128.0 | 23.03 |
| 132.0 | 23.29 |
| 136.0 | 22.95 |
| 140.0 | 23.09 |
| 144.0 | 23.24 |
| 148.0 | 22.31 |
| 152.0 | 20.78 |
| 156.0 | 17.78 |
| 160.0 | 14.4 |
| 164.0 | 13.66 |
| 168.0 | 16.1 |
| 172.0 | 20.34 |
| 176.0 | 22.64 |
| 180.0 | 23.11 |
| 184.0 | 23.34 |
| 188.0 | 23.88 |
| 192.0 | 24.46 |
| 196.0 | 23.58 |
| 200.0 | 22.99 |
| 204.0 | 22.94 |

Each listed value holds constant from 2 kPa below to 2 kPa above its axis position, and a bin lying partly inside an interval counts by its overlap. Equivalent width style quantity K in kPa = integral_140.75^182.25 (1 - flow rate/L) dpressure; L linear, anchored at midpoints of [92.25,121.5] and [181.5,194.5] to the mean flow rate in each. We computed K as 5.8 kPa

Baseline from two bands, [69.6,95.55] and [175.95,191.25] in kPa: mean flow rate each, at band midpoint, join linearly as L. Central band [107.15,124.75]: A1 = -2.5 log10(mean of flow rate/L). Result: -0.17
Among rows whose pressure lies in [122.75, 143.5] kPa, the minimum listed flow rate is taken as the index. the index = 22.95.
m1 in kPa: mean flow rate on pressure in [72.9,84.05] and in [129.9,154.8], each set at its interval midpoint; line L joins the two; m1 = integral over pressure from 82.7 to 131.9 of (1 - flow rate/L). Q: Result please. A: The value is 2.9 kPa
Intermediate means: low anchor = 19.9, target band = 19.9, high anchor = 22.5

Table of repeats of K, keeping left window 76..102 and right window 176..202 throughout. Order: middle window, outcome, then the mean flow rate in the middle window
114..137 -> -4.5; 23.2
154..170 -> 4.6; 15.5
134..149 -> -1.9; 22.9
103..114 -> -1.9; 21.3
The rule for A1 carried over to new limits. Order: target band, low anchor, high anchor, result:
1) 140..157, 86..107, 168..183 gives -0.09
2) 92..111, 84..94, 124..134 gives -0.19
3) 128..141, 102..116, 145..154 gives -0.07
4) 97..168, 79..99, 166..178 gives -0.17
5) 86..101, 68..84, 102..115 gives 0.34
